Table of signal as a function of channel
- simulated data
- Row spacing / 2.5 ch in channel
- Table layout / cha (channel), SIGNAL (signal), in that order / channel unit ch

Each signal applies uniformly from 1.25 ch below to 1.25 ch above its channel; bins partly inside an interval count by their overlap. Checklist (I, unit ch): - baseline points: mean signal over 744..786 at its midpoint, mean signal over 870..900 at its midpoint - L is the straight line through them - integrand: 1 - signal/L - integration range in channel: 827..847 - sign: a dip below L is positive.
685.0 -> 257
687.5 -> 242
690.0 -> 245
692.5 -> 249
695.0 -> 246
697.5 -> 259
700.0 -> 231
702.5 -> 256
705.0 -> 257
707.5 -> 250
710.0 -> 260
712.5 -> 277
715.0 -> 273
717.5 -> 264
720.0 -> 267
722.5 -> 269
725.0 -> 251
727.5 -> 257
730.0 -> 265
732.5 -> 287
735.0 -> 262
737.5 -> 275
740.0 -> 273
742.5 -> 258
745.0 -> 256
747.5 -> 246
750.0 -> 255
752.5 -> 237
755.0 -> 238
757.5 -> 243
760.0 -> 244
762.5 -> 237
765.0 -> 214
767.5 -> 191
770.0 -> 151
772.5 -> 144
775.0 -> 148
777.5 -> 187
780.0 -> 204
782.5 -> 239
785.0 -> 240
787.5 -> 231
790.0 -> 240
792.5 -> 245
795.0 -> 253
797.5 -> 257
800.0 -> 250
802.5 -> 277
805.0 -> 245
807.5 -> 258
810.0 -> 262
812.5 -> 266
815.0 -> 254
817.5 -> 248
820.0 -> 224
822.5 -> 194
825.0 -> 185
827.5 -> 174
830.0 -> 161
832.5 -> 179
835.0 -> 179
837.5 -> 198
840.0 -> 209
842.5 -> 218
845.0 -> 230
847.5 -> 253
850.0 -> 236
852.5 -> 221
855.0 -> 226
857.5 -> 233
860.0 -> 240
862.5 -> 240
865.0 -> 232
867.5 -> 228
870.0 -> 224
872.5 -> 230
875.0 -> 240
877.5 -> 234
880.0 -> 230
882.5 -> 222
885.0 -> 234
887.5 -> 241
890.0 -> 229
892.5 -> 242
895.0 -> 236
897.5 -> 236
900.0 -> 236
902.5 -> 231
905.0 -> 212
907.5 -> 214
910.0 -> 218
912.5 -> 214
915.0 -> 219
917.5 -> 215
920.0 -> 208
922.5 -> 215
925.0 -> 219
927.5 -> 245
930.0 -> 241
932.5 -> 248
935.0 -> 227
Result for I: 2.7 ch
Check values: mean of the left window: 216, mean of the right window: 234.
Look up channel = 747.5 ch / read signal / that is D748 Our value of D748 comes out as 246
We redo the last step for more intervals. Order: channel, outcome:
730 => 265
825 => 185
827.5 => 174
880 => 230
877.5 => 234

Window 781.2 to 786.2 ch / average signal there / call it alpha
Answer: 239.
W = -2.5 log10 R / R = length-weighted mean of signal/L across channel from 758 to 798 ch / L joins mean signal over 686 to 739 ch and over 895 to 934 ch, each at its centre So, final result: 0.16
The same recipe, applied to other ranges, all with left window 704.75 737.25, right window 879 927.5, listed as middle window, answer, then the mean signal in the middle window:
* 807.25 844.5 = 0.140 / 213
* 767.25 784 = 0.365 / 181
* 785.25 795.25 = 0.040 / 241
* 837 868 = 0.035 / 229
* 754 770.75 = 0.173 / 219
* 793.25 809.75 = -0.039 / 257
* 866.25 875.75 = 0.011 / 230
